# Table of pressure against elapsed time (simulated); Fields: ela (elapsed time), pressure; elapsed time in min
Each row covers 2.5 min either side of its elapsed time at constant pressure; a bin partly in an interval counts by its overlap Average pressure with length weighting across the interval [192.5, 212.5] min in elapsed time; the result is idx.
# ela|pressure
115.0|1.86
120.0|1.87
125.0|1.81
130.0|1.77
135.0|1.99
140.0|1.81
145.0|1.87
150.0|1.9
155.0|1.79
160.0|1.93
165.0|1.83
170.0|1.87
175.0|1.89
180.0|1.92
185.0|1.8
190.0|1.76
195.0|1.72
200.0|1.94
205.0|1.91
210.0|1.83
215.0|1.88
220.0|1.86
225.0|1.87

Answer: 1.85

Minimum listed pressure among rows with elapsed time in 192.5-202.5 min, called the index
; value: 1.72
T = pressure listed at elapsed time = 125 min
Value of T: 1.81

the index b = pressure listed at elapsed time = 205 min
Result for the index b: 1.91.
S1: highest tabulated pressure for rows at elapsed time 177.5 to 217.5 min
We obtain 1.94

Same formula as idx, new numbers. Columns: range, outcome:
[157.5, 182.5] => 1.89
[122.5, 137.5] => 1.86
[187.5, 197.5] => 1.74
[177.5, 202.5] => 1.83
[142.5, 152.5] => 1.89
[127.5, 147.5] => 1.86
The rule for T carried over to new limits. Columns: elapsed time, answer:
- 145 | 1.87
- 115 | 1.86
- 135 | 1.99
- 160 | 1.93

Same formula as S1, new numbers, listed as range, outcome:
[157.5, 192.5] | 1.93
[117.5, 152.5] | 1.99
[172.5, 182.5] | 1.92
